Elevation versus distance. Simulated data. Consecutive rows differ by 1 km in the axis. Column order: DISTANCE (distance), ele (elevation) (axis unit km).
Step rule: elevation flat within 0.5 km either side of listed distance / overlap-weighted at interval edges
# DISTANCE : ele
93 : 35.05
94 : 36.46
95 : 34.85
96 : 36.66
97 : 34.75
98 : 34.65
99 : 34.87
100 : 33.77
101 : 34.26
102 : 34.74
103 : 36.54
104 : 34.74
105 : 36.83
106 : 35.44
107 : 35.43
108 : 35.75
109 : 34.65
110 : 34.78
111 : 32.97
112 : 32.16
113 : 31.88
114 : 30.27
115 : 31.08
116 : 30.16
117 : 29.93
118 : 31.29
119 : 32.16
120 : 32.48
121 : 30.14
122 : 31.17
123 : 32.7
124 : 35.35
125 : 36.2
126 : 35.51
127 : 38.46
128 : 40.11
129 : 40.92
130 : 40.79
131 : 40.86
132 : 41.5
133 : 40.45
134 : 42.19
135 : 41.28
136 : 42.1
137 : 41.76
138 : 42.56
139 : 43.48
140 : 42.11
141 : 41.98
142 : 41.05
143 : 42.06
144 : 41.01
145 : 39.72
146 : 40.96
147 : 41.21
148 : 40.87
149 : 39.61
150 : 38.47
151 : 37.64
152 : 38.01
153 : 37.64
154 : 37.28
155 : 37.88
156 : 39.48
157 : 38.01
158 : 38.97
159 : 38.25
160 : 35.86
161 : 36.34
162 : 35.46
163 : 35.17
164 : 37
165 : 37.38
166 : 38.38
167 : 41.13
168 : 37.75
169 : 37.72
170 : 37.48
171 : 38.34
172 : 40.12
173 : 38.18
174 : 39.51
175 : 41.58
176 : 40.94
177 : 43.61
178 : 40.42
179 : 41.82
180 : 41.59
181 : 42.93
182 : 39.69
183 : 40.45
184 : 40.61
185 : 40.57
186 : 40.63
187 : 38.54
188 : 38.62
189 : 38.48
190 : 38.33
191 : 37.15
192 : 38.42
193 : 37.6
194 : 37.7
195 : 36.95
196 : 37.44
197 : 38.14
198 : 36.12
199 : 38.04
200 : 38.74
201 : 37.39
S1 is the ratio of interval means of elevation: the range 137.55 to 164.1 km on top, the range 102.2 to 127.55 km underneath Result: 1.17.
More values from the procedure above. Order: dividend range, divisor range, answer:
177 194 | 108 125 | 1.23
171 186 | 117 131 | 1.16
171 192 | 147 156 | 1.04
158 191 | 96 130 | 1.14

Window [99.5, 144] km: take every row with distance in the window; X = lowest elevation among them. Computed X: 29.93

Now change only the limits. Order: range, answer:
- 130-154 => 37.28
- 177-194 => 37.15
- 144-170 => 35.17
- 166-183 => 37.48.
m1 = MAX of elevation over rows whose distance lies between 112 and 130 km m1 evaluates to 40.92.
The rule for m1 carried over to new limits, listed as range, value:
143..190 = 43.61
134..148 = 43.48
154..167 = 41.13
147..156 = 41.21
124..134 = 42.19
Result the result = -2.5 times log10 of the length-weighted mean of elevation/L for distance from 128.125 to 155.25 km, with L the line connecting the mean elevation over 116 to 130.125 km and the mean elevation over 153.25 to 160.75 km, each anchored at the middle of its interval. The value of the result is -0.12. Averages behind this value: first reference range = 34.5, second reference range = 37.9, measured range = 40.6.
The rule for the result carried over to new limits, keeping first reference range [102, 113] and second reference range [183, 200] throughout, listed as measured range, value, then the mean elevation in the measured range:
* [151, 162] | -0.022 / 37.7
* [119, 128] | 0.039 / 34.2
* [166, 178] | -0.058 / 39.6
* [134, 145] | -0.159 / 41.8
